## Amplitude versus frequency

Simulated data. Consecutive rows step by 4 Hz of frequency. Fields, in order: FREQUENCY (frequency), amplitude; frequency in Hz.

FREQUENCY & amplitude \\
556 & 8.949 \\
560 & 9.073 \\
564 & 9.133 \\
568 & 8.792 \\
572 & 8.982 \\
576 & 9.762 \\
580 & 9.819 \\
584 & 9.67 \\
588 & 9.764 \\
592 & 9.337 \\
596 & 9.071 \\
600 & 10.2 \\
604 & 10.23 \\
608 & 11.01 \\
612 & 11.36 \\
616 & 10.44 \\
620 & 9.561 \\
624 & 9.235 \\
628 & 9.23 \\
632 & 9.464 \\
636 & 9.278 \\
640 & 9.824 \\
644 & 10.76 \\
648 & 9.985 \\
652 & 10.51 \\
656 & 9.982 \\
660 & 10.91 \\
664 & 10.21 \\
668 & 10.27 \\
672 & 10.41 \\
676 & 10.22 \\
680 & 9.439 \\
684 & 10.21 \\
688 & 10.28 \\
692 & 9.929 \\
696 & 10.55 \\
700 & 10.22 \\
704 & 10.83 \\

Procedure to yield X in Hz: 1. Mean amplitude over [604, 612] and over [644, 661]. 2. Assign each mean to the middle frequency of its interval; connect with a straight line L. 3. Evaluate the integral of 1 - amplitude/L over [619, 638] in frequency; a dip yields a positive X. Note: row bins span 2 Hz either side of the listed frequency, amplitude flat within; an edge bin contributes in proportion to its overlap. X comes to 2.3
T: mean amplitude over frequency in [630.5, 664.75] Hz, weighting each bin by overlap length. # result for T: 10.1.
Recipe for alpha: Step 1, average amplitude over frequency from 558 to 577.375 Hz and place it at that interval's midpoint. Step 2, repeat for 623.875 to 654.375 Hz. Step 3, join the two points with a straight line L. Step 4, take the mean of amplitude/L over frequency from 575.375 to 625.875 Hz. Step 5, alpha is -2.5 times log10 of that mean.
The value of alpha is -0.06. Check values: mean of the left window 9.13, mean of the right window 9.82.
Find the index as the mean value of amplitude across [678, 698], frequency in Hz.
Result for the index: 10.1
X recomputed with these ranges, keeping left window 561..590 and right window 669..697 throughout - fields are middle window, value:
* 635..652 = -0.3 Hz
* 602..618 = -1.9 Hz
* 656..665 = -0.4 Hz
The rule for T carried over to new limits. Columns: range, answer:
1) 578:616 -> 10.1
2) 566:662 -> 9.88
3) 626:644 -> 9.59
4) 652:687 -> 10.2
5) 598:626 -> 10.3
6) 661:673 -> 10.3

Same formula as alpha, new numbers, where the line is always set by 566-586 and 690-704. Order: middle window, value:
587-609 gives -0.036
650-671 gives -0.036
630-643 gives 0.027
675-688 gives 0.023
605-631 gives -0.044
